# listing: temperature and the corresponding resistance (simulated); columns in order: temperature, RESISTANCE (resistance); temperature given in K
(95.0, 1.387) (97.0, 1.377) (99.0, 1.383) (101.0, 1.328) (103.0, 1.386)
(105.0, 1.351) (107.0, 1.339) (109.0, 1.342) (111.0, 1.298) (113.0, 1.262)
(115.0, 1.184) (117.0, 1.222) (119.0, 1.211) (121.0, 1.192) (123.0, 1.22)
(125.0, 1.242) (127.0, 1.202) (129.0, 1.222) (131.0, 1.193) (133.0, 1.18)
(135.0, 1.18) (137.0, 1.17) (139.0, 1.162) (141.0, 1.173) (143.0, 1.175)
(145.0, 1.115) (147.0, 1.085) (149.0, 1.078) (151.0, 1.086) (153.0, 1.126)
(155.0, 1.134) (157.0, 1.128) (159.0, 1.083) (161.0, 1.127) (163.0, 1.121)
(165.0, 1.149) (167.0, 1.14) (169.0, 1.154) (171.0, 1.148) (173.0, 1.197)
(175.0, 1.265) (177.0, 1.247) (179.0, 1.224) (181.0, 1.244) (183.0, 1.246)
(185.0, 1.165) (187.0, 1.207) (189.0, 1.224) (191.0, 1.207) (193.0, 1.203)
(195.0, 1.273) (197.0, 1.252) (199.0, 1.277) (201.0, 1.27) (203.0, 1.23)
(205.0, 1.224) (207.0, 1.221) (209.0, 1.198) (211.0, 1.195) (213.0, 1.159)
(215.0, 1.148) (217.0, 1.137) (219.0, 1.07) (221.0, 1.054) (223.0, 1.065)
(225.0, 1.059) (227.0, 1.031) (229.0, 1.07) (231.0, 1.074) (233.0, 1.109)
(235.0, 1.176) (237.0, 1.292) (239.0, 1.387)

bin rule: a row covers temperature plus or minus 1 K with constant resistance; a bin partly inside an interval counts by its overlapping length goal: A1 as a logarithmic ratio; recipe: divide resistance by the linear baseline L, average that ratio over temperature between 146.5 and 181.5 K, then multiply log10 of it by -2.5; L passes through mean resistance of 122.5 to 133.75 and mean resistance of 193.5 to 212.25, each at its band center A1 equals 0.06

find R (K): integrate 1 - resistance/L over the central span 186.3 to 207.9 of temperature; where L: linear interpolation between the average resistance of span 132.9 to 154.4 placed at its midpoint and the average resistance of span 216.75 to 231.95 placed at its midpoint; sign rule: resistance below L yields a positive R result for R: -2.88 K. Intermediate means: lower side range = 1.14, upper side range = 1.07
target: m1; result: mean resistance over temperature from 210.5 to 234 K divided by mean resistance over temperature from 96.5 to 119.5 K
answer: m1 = 0.8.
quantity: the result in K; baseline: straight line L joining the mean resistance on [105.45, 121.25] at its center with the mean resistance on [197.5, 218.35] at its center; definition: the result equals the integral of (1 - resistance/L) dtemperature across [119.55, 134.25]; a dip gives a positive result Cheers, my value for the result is 0.56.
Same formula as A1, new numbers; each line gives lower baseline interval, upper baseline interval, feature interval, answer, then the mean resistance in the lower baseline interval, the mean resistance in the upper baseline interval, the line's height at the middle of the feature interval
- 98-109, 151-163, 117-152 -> 0.04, 1.36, 1.12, 1.22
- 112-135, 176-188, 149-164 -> 0.10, 1.21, 1.22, 1.22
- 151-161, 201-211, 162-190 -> -0.03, 1.12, 1.22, 1.16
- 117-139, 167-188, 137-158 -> 0.07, 1.2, 1.21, 1.2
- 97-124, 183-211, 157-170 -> 0.11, 1.29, 1.23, 1.25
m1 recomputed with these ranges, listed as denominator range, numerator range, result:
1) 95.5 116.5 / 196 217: 0.92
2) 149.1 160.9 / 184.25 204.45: 1.11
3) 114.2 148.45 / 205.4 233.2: 0.94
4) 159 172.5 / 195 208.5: 1.10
